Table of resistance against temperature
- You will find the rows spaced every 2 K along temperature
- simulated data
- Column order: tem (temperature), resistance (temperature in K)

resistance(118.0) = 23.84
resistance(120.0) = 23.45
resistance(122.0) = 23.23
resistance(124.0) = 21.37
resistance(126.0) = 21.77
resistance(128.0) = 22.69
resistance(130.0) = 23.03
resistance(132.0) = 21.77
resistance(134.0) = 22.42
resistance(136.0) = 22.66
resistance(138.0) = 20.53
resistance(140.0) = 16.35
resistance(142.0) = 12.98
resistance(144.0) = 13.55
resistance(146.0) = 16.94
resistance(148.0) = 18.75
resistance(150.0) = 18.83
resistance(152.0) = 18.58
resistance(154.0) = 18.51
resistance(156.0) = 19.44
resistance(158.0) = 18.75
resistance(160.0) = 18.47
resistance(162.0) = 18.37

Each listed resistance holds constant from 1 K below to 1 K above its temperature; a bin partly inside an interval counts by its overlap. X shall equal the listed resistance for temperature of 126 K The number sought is 21.77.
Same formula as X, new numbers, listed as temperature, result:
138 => 20.53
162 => 18.37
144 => 13.55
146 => 16.94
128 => 22.69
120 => 23.45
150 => 18.83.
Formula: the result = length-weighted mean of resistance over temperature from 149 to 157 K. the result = 18.8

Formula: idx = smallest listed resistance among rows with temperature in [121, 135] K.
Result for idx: 21.37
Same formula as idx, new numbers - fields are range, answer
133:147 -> 12.98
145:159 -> 16.94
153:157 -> 18.51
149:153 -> 18.58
